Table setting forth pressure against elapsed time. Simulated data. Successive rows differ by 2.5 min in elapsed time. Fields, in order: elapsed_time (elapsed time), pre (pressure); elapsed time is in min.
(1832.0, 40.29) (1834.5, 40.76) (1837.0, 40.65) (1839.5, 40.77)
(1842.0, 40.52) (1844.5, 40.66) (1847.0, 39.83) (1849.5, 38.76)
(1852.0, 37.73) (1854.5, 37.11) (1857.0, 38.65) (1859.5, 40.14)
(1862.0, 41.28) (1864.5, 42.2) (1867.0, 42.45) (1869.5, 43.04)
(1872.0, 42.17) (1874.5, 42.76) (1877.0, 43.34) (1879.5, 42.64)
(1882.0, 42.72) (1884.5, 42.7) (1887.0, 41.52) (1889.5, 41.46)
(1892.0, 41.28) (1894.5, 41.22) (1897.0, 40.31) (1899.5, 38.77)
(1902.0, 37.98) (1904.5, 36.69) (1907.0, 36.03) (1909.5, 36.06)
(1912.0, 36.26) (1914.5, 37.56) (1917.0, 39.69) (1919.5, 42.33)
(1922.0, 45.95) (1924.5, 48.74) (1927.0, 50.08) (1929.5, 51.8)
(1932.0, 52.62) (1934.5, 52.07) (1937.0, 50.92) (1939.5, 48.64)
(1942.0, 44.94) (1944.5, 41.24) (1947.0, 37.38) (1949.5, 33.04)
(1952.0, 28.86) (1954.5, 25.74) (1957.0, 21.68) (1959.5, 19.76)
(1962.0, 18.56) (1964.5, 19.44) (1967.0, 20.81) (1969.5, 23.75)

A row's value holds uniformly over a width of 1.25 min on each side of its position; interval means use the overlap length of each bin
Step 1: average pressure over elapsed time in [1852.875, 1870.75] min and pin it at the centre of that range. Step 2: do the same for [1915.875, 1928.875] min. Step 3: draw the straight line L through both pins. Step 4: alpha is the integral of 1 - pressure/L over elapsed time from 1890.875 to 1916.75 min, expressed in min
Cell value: 3.44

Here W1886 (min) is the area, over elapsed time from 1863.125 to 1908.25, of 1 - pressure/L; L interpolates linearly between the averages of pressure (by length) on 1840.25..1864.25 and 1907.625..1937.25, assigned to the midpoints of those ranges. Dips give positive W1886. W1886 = 1.1 min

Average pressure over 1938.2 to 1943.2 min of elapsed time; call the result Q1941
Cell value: 46.8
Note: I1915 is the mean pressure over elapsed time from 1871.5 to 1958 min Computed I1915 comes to 41.1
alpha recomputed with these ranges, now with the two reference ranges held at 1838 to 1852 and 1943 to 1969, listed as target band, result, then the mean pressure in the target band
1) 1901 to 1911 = -1.22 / 36.6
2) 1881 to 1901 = -3.91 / 41.2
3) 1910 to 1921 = -2.58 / 38.9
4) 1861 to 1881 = -3.10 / 42.5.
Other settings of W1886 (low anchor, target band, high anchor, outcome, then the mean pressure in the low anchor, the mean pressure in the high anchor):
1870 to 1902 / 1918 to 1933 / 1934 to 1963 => -4.4 min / 41.6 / 34.9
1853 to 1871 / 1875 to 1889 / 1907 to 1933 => -0.3 min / 40.7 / 43.6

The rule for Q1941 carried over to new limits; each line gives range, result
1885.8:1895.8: 41.4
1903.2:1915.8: 36.5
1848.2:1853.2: 38.3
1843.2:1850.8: 39.7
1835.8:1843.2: 40.6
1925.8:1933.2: 51.5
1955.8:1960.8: 20.7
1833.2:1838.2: 40.7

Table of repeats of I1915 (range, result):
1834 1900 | 41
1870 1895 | 42.2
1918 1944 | 48.5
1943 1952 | 36.3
